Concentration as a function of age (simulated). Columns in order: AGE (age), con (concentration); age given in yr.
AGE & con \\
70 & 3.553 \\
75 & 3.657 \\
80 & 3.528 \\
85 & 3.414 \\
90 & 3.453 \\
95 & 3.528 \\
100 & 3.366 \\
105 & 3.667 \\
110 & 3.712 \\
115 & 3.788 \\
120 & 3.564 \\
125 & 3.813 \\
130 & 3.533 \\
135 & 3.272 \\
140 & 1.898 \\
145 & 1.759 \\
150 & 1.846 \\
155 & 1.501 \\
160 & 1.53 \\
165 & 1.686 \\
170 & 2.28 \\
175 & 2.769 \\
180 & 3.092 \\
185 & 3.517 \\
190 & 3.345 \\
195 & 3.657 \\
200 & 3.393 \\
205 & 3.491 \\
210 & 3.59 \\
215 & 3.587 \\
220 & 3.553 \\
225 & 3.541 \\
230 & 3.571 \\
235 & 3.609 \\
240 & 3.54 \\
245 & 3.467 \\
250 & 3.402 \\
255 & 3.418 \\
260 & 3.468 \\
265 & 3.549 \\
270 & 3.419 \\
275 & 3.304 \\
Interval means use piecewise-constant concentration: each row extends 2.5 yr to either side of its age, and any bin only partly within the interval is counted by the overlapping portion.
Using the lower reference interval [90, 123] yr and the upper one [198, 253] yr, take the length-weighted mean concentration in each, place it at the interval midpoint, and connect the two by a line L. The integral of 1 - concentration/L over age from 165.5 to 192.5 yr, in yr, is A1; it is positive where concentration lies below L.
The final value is 4.9 yr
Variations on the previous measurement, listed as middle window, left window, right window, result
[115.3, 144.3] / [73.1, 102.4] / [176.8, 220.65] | 2.6 yr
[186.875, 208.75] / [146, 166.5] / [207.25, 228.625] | -4.1 yr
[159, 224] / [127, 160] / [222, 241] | -1.7 yr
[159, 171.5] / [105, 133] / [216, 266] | 6.2 yr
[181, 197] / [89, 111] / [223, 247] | 0.4 yr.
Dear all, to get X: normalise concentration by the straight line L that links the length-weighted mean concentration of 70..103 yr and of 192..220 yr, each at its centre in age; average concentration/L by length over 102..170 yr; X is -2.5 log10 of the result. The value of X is 0.28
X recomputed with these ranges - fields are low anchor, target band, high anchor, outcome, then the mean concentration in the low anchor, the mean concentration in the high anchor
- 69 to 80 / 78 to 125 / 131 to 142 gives -0.12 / 3.59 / 2.75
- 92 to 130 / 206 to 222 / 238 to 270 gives -0.02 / 3.62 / 3.47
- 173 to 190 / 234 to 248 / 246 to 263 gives -0.04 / 3.17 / 3.44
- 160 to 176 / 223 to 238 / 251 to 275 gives -0.20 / 2.08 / 3.44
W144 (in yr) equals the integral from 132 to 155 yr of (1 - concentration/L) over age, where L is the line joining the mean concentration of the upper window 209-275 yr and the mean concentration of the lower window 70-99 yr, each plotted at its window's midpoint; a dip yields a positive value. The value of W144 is 8.9 yr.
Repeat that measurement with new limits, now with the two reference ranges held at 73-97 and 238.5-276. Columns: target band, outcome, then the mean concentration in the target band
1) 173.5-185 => 1.34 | 3.07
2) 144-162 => 9.46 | 1.65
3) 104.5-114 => -0.56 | 3.71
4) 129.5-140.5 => 1.66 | 2.97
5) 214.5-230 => -0.43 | 3.56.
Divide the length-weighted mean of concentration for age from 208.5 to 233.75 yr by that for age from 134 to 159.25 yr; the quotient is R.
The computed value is 1.83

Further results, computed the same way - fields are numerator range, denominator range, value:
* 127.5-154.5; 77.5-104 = 0.69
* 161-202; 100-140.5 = 0.84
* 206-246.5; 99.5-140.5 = 1.02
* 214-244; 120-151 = 1.27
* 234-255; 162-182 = 1.44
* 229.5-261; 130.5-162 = 1.68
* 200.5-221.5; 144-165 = 2.14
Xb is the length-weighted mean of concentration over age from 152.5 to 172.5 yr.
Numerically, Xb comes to 1.75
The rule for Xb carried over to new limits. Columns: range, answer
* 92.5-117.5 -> 3.61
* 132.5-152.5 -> 2.19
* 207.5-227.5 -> 3.57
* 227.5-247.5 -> 3.55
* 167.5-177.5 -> 2.52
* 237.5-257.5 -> 3.46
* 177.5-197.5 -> 3.4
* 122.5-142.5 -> 3.13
